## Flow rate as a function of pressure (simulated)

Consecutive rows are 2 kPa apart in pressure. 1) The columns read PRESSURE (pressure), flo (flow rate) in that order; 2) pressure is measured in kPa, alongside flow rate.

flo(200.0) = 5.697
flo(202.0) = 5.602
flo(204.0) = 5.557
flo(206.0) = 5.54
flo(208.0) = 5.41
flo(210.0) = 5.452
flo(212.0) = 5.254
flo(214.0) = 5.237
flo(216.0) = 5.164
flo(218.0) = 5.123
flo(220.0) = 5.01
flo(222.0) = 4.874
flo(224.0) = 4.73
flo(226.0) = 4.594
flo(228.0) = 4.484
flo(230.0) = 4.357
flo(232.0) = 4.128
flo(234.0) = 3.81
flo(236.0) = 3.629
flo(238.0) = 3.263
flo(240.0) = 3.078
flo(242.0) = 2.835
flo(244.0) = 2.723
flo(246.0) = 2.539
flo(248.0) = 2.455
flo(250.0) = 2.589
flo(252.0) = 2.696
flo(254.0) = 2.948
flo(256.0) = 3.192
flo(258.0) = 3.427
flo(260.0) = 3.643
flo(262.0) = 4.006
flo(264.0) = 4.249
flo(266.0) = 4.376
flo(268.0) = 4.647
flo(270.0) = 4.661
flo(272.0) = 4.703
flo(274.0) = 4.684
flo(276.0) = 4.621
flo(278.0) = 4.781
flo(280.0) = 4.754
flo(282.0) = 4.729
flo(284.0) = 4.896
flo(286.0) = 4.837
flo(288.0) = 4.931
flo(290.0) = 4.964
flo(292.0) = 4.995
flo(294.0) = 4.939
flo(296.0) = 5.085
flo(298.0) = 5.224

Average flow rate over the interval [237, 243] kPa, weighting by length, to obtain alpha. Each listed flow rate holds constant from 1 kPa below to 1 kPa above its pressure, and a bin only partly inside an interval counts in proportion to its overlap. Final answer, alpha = 3.06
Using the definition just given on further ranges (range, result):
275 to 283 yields 4.72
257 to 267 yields 3.94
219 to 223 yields 4.94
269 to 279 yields 4.69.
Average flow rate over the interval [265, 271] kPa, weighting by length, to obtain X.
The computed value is 4.56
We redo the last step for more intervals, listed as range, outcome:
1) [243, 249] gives 2.57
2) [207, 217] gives 5.3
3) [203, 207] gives 5.55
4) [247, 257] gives 2.78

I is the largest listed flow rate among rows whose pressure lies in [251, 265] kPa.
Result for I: 4.249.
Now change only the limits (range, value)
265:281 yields 4.781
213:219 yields 5.237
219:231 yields 5.01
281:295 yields 4.995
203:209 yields 5.557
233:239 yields 3.81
